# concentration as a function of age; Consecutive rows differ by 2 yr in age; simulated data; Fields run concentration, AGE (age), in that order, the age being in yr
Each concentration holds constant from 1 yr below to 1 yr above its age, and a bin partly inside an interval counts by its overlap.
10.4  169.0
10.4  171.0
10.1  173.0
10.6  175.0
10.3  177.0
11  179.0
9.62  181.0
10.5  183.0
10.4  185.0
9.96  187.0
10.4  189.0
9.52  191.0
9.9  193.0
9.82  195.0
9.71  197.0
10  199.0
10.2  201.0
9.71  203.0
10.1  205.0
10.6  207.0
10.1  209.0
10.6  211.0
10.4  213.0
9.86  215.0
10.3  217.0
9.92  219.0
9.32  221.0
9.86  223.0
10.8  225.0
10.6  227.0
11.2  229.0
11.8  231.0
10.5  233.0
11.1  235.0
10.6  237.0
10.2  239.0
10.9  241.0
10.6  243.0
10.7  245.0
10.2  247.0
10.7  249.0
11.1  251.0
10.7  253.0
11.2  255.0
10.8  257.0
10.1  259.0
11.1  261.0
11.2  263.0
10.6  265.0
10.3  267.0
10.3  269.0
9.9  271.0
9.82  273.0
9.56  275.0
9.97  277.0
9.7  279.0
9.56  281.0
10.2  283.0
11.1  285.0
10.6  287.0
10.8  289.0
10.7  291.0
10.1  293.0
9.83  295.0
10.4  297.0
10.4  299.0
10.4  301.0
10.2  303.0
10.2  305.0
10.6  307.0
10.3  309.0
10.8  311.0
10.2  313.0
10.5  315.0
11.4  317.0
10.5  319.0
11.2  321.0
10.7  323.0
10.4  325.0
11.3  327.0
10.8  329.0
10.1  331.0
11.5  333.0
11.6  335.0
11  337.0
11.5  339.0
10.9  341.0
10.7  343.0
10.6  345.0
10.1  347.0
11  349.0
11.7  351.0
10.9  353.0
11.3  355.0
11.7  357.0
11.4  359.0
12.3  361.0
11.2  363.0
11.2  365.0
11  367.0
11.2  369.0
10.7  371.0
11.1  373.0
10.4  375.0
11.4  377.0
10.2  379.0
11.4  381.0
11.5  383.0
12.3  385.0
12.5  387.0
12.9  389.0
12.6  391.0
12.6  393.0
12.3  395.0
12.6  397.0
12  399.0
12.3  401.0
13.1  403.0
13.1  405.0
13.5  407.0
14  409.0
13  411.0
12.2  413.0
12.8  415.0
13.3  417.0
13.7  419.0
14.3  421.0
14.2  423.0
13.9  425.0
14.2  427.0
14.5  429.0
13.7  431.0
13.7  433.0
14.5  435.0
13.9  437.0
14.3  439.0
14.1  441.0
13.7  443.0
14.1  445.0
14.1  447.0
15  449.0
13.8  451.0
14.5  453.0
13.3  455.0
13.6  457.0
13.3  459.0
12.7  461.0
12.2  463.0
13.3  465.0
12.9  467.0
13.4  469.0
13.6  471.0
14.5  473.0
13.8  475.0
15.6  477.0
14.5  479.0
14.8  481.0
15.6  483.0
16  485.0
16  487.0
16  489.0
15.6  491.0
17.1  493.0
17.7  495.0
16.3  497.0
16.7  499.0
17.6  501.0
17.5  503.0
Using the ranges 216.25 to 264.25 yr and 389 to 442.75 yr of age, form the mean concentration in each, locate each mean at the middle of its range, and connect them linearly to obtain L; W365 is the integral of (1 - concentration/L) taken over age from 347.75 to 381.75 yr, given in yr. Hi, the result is 3.8 yr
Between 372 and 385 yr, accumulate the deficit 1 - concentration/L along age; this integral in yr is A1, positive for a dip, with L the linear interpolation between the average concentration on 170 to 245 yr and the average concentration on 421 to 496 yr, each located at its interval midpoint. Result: 2.0 yr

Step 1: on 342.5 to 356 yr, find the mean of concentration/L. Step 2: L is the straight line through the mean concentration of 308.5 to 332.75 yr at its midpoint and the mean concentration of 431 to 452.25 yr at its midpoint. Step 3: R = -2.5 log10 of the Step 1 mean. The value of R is 0.06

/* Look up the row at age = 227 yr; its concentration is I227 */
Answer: 10.6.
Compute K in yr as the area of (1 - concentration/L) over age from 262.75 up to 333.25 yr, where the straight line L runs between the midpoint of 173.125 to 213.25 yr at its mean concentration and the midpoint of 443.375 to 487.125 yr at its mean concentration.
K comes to 7.5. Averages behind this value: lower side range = 10.2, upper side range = 14.1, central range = 10.4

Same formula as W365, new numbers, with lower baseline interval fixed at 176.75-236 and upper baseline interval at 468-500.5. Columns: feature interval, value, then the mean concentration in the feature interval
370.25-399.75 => 4.01 yr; 11.8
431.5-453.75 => 0.85 yr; 14.1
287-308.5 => 2.89 yr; 10.4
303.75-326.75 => 3.13 yr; 10.6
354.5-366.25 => 1.47 yr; 11.5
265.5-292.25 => 3.29 yr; 10.2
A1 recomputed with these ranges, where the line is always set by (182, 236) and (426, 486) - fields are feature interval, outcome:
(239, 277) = 1.69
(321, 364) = 4.27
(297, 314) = 1.96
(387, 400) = 0.58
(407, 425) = -0.05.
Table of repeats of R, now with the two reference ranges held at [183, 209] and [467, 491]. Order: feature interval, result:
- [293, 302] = 0.15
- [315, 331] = 0.13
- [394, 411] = 0.06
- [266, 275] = 0.13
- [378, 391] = 0.12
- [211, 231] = 0.01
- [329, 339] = 0.12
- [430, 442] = 0.01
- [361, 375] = 0.17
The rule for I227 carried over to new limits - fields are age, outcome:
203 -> 9.71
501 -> 17.6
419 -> 13.7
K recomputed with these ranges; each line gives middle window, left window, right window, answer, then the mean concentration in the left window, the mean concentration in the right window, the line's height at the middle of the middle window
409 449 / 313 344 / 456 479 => -3.09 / 10.9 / 13.6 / 12.8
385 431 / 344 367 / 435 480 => -2.15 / 11.2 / 13.8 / 12.6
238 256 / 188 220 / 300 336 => -0.68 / 10.1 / 10.7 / 10.3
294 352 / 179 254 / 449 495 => 6.45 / 10.3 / 14.5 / 12.1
